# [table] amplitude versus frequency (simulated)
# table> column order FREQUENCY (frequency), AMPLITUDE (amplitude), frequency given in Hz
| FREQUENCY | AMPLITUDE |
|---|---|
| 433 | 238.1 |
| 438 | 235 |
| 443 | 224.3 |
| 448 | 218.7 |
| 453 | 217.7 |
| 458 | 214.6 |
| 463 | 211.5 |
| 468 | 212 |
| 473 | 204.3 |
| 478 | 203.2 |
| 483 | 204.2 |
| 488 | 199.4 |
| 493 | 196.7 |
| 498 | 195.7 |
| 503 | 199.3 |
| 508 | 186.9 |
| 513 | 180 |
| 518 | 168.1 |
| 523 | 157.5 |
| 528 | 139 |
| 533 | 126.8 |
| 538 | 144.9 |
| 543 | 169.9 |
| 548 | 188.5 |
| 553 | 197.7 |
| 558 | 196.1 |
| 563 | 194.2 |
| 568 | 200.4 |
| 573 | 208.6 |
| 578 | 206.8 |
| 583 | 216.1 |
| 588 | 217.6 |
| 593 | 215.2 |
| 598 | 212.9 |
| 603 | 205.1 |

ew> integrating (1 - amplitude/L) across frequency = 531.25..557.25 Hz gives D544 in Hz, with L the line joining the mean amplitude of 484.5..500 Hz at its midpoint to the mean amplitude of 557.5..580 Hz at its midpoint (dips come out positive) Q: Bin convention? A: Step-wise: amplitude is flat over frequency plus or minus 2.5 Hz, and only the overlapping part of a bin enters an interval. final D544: 4.1 Hz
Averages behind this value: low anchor 198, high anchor 202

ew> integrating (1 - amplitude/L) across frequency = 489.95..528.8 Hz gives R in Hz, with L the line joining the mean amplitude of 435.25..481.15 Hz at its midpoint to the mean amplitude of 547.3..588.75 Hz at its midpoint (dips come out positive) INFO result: 5.5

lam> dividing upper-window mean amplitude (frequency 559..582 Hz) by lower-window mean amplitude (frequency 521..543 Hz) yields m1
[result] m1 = 1.40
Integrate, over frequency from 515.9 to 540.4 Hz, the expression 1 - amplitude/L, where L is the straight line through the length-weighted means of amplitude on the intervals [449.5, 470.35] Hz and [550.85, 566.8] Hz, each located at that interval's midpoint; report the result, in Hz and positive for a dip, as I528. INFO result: 6.7 Hz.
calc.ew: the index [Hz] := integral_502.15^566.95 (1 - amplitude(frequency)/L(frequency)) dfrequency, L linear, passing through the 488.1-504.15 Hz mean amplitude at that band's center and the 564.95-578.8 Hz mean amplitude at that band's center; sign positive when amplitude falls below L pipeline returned 9.1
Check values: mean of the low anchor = 197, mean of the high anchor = 205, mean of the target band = 173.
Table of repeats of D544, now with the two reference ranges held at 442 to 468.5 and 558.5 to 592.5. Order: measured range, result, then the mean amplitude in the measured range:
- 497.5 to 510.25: 1.13 Hz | 194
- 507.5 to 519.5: 1.93 Hz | 178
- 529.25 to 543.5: 4.53 Hz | 143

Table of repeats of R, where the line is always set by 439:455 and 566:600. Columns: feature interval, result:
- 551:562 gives 0.9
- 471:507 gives 3.1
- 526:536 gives 3.8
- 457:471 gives 0.5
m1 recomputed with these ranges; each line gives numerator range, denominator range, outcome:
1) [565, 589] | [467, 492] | 1.03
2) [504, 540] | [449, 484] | 0.76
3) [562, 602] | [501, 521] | 1.15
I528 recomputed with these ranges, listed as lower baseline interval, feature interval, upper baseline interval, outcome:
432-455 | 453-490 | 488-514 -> 0.4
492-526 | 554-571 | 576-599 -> 0.5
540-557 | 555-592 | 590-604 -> -1.3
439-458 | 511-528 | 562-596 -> 4.0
